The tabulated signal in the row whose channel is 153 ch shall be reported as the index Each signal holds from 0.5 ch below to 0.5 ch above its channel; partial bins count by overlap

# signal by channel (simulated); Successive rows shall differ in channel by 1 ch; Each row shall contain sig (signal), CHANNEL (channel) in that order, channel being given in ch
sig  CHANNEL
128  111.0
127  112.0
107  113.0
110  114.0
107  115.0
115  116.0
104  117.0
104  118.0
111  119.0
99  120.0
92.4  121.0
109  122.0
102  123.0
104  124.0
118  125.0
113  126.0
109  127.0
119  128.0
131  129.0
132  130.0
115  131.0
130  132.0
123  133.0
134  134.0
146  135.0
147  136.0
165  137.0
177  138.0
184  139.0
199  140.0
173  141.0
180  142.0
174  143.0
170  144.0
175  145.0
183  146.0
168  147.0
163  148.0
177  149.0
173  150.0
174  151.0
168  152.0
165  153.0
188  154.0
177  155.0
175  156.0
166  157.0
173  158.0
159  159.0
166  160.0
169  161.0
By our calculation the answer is 165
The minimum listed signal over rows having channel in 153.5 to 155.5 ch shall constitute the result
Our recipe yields 177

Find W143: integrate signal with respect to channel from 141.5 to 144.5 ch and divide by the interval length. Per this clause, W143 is 175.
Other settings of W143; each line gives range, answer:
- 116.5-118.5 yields 104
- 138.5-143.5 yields 182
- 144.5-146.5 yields 179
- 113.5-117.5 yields 109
